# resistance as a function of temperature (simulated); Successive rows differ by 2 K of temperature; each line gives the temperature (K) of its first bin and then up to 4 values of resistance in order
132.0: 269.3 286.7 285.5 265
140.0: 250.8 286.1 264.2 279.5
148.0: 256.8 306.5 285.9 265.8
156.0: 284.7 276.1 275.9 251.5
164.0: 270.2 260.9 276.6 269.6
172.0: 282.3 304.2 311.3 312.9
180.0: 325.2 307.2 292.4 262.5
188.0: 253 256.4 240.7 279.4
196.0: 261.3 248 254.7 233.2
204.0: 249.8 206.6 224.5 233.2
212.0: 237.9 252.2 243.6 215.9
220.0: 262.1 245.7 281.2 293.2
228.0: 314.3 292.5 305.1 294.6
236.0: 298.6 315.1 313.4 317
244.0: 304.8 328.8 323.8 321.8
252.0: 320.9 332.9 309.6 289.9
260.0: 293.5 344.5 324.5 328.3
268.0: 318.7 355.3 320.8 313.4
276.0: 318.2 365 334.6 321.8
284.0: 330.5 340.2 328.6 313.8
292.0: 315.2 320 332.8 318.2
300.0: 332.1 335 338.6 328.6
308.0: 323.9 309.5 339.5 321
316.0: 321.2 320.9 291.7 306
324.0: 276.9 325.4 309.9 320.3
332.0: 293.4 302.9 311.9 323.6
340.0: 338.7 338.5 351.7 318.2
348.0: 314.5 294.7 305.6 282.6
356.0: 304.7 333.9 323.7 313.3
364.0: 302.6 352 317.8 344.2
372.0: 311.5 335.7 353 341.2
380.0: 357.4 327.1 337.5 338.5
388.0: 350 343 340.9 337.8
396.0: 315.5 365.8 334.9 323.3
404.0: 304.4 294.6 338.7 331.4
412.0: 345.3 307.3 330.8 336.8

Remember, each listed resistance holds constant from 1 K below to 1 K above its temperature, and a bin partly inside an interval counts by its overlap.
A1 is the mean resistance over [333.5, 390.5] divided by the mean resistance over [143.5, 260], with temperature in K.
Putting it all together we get 1.17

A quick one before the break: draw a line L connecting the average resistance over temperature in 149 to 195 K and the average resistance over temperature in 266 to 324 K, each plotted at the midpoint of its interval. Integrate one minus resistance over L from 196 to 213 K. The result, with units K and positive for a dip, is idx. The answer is 3.2 K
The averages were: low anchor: 280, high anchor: 325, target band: 237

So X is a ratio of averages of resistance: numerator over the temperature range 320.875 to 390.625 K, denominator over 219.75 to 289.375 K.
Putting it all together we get 1.02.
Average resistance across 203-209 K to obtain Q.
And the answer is 227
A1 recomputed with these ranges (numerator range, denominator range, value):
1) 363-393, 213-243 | 1.19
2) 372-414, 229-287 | 1.05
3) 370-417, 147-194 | 1.19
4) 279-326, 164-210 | 1.20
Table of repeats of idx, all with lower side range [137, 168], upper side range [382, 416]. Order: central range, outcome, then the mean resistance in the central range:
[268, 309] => -3.2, 329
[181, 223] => 4.9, 250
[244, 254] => -0.9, 323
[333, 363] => 0.2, 317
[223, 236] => -0.3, 297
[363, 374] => -0.1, 327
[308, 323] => -0.2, 316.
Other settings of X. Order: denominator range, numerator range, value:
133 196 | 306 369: 1.14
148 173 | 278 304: 1.20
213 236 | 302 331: 1.16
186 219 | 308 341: 1.29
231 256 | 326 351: 1.01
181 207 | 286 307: 1.27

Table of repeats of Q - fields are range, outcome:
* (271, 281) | 330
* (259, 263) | 319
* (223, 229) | 296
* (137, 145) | 267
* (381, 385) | 332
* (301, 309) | 332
